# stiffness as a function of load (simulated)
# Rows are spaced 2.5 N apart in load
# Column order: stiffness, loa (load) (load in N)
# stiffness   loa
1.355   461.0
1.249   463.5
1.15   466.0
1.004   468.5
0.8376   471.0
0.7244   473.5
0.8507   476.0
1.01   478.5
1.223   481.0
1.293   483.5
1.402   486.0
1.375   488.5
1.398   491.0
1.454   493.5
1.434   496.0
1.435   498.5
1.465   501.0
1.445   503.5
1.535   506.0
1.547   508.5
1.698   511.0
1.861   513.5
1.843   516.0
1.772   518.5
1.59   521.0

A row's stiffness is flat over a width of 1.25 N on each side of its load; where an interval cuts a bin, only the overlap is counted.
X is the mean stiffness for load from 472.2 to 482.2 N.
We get 0.95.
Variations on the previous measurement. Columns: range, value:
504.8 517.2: 1.7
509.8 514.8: 1.78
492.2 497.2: 1.44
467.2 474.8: 0.857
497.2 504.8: 1.45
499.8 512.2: 1.54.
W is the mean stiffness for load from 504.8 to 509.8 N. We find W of 1.54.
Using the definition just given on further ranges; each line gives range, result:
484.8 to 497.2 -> 1.41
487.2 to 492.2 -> 1.39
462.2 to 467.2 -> 1.2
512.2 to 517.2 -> 1.85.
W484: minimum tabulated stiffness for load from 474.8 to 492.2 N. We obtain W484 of 0.8507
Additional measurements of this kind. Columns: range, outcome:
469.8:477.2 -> 0.7244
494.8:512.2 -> 1.434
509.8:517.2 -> 1.698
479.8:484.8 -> 1.223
